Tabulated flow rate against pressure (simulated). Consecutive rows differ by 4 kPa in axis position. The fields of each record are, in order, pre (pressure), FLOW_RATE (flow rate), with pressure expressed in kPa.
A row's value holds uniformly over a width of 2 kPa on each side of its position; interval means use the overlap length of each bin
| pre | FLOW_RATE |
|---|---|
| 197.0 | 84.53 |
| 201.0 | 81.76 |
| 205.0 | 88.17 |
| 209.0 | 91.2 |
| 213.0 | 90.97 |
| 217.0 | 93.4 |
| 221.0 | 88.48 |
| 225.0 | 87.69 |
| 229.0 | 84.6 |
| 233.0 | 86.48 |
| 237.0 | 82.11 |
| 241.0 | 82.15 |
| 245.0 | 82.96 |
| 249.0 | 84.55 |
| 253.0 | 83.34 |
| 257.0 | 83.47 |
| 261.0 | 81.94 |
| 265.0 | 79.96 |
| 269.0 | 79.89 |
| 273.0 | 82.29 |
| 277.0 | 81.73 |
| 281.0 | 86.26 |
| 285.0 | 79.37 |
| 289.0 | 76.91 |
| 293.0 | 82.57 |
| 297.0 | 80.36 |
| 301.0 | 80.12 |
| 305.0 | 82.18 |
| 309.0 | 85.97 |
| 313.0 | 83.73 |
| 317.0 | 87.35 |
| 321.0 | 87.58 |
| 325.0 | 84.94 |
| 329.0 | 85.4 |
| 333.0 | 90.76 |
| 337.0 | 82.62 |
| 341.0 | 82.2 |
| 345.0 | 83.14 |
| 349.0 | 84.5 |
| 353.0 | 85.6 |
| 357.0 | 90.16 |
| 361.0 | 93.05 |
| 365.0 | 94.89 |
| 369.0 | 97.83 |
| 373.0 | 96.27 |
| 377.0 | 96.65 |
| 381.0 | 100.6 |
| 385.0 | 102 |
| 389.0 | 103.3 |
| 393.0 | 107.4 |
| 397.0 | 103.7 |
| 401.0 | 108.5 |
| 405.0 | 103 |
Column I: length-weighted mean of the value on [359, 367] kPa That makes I 94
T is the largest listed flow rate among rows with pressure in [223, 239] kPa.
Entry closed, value 87.69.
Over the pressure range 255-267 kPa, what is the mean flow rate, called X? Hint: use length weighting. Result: 81.8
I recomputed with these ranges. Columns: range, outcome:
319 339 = 86.3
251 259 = 83.4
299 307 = 81.2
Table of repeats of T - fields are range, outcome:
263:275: 82.29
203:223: 93.4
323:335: 90.76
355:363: 93.05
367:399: 107.4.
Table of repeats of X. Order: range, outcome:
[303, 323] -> 85.4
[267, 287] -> 81.9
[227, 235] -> 85.5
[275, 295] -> 81.4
